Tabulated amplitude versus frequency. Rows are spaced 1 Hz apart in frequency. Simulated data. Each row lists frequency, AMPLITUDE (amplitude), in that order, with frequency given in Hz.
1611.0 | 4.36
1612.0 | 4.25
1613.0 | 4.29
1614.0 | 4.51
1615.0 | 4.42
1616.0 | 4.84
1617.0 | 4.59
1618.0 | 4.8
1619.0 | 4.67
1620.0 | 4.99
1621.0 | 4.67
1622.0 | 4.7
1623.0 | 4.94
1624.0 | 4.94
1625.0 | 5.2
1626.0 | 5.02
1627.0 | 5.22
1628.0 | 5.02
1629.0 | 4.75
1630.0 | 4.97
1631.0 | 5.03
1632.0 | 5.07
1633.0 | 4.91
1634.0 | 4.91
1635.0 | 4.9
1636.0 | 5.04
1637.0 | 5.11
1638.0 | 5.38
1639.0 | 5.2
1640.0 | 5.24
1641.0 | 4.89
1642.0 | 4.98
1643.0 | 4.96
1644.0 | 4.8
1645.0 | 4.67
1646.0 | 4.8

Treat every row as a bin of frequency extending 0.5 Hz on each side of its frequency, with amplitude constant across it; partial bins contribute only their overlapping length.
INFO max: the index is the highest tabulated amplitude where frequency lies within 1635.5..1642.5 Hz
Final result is 5.38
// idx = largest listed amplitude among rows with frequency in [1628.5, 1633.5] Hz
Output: 5.07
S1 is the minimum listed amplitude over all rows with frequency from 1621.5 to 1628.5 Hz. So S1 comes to 4.7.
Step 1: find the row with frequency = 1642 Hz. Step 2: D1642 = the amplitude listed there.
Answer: 4.98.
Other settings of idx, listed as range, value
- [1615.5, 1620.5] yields 4.99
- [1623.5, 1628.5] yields 5.22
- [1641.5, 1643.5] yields 4.98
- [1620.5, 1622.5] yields 4.7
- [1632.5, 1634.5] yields 4.91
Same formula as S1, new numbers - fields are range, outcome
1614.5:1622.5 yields 4.42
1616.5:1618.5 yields 4.59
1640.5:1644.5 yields 4.8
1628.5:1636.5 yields 4.75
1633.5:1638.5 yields 4.9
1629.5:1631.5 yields 4.97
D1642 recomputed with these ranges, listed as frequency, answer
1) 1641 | 4.89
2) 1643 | 4.96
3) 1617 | 4.59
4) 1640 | 5.24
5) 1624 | 4.94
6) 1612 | 4.25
